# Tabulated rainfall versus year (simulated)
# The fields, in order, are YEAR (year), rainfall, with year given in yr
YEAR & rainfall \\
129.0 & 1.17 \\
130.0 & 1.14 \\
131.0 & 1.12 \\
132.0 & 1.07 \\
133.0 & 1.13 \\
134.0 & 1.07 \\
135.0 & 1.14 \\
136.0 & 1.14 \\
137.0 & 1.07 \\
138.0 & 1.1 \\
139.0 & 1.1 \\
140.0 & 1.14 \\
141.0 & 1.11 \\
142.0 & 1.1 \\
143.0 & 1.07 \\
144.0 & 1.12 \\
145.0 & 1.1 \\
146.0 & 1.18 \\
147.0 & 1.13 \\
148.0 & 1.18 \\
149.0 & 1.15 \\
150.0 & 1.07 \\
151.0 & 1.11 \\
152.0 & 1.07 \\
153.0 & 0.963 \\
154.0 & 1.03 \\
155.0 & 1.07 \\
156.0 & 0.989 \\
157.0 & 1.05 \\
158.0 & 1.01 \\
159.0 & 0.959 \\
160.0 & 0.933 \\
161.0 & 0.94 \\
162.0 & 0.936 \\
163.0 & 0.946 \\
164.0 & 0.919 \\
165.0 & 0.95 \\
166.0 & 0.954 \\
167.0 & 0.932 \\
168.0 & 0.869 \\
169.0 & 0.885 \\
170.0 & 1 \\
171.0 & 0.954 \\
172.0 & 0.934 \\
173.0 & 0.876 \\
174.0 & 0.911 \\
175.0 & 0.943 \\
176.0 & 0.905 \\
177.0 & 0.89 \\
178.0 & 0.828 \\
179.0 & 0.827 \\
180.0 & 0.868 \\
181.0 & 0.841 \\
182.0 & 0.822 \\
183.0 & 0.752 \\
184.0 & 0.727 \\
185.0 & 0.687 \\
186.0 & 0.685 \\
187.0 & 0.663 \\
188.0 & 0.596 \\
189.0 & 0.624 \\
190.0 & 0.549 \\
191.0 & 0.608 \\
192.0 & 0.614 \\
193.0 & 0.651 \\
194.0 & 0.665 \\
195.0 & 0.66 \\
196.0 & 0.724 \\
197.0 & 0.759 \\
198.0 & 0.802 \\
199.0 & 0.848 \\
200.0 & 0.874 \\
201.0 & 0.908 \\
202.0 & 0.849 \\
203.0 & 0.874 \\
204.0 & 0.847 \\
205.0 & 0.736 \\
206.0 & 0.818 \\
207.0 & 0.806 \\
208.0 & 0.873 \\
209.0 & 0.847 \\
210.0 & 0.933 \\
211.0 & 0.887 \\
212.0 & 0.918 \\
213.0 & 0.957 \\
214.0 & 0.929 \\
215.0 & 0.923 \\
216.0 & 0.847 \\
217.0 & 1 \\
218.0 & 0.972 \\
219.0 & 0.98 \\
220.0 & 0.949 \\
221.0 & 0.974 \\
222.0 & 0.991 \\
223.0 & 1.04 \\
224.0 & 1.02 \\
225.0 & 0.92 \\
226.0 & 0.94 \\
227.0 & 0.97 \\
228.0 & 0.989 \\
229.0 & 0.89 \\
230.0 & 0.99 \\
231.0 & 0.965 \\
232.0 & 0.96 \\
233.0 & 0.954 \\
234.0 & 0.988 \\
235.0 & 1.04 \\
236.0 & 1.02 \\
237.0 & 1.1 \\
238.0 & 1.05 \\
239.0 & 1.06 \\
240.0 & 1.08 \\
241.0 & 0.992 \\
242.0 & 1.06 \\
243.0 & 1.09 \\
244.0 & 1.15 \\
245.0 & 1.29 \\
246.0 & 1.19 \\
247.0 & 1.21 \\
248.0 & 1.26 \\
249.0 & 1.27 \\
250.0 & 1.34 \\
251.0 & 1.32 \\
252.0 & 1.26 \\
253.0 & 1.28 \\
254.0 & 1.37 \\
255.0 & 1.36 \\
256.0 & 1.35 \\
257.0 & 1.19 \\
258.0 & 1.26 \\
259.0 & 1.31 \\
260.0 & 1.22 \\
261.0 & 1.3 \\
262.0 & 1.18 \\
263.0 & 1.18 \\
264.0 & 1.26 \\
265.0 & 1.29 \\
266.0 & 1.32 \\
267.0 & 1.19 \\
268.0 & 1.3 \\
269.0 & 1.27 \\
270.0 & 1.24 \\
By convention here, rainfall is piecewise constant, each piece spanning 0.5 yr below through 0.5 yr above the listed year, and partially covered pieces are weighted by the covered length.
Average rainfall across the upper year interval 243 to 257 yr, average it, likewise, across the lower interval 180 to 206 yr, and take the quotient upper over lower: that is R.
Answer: 1.72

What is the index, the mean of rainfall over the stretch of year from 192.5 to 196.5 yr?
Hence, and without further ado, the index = 0.675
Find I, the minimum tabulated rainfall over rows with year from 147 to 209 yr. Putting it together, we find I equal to 0.549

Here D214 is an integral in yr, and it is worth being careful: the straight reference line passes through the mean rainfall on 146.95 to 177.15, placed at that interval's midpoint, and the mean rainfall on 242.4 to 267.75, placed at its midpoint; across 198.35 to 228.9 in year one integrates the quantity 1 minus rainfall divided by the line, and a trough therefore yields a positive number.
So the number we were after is 6.0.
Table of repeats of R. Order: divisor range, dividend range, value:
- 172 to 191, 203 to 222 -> 1.16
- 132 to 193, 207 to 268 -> 1.15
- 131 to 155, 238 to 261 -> 1.11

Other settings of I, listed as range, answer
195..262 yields 0.66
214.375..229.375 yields 0.847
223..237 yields 0.89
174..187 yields 0.663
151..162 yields 0.933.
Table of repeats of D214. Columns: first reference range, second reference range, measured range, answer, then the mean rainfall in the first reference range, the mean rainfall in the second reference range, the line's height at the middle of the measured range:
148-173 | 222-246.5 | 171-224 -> 9.4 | 0.986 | 1.03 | 1.01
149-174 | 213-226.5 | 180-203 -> 5.7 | 0.975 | 0.96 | 0.967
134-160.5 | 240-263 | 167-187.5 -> 5.1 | 1.08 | 1.23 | 1.12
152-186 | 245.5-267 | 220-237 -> 2.6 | 0.911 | 1.27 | 1.16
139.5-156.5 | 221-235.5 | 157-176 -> 2.3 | 1.09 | 0.975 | 1.07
